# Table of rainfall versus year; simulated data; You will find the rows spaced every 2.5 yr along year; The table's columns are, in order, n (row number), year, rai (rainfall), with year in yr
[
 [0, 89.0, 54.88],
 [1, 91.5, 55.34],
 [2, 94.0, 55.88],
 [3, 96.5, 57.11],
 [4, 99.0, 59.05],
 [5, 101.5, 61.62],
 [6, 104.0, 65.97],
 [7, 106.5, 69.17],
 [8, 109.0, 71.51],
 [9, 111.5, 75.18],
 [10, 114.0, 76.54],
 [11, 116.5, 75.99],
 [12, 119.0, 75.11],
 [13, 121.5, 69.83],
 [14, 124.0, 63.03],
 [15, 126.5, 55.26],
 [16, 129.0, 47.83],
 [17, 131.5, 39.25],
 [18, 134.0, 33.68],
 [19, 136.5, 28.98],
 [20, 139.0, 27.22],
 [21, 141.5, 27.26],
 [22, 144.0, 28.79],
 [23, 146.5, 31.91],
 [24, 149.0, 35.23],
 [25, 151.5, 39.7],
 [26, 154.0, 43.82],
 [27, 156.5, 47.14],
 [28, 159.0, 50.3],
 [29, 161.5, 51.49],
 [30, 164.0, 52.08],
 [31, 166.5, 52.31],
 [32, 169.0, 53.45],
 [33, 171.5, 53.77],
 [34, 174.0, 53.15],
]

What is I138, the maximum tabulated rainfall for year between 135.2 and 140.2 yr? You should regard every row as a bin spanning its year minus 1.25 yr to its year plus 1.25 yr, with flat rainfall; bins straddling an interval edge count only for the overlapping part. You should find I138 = 28.98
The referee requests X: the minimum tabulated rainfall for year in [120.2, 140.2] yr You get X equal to 27.22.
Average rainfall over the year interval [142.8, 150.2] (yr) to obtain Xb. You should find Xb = 32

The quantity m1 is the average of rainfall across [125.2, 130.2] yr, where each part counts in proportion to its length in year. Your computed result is 51.7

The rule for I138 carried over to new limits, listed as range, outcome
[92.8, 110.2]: 71.51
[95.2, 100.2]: 59.05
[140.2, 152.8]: 39.7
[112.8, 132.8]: 76.54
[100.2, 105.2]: 65.97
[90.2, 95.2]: 55.88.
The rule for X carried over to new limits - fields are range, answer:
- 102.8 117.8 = 65.97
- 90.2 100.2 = 55.34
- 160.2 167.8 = 51.49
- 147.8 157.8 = 35.23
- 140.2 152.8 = 27.26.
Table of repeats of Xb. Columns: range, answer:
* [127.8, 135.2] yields 40.2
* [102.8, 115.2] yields 71.7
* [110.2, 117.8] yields 75.9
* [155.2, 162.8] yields 49.6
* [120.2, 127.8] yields 62.7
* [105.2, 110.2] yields 70.3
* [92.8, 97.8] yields 56.5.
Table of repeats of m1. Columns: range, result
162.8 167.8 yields 52.2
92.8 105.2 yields 59.9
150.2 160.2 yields 45.2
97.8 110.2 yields 65.5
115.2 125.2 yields 71.1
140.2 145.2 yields 28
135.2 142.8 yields 27.9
